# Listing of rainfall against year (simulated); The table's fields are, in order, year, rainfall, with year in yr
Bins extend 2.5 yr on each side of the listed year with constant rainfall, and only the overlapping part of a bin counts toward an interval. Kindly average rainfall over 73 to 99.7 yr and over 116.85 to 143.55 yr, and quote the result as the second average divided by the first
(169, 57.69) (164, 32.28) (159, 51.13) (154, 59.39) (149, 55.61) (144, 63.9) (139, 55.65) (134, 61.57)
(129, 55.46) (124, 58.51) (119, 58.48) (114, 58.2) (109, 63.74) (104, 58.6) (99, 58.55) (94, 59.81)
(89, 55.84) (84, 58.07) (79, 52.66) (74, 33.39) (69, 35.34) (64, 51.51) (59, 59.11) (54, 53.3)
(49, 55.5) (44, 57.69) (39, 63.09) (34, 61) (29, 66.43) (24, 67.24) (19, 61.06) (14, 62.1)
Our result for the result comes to 1.1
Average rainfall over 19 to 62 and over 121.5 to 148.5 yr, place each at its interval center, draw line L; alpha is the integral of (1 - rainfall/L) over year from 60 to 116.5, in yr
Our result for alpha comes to 5.8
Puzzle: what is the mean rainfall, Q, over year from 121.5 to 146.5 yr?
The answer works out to 59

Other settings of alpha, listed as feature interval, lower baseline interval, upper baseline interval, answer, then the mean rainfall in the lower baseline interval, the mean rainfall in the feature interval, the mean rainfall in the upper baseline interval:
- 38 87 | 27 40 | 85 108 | 7.7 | 63.4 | 51.7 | 58.6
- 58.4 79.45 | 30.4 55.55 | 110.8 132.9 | 5.0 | 58.7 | 44.6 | 58.1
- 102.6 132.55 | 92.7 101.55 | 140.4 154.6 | 0.1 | 59.1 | 58.9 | 59.4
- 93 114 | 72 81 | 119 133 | -3.7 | 43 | 60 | 57.7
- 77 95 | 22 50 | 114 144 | 1.1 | 62.1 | 56.4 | 58.5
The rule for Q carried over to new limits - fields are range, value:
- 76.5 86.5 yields 55.4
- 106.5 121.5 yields 60.1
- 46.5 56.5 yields 54.4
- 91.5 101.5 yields 59.2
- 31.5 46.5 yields 60.6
